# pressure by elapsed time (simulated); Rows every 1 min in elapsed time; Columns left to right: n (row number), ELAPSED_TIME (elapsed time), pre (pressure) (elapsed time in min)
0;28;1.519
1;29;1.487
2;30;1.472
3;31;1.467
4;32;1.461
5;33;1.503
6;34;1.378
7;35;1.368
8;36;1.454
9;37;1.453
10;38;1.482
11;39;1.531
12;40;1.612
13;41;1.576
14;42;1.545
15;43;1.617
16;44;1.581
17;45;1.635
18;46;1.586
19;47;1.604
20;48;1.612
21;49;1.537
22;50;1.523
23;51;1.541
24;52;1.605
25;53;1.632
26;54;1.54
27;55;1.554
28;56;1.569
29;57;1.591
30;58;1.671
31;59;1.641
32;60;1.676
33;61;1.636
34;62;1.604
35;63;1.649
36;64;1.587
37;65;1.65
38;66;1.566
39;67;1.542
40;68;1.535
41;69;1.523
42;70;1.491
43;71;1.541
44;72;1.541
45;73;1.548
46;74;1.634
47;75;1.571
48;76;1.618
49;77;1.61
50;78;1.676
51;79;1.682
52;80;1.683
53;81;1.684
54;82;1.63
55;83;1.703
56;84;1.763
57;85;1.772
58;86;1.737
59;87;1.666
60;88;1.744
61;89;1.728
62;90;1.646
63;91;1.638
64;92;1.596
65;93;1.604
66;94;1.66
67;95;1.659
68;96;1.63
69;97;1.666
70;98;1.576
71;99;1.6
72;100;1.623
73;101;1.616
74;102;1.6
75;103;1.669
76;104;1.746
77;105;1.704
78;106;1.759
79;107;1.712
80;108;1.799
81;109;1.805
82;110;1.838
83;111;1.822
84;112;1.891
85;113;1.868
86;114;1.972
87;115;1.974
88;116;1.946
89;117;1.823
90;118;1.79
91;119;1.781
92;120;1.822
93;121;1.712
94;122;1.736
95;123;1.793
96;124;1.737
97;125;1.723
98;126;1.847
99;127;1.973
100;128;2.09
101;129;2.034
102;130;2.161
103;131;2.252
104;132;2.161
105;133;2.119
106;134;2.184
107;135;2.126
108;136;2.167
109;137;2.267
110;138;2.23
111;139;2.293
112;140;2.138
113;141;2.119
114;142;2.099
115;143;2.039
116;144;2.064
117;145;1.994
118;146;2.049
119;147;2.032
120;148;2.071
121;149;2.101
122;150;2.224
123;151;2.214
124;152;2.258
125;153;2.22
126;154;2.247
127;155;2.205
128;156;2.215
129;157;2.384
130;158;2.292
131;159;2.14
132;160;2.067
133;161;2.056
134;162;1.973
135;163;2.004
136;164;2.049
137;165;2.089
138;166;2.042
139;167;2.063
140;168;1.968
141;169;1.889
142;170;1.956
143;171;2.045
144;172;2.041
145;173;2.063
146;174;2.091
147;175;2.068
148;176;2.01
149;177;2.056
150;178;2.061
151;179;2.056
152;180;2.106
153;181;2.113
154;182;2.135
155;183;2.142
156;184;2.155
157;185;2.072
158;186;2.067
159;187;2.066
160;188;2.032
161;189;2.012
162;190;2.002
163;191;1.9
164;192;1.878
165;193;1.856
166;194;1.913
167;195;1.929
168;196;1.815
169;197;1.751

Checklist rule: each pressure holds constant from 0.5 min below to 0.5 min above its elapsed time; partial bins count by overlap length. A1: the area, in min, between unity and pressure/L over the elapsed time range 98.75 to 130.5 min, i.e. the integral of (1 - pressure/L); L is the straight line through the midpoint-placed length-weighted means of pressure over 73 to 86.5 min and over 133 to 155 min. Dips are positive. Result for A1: 1.9 min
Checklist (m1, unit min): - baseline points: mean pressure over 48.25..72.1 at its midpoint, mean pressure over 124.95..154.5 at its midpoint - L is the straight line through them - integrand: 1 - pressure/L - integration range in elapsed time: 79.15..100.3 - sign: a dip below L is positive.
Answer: 1.35 min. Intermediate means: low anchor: 1.58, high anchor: 2.12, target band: 1.67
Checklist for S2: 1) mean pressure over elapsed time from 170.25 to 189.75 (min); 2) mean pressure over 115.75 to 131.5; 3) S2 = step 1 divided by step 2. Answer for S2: 1.10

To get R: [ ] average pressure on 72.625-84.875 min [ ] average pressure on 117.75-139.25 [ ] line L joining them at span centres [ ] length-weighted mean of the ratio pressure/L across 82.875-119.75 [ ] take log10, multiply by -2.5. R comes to 0.047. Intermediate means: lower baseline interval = 1.65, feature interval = 1.73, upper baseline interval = 2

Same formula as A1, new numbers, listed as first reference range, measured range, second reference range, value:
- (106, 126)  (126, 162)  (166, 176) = -4.19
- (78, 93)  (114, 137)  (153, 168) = -0.42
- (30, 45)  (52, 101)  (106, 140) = 2.32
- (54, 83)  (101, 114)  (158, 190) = 0.02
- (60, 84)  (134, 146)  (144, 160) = -0.31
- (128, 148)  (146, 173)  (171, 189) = -0.06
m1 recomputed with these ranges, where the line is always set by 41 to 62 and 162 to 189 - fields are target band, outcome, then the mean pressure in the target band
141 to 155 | -1.3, 2.13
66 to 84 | 0.8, 1.6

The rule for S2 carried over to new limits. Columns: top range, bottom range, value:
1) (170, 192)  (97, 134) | 1.12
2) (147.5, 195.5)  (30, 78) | 1.33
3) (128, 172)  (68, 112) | 1.28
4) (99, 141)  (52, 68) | 1.19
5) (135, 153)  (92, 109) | 1.28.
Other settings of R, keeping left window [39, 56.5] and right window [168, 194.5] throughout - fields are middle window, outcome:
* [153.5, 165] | -0.10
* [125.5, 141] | -0.15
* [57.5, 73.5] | 0.03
